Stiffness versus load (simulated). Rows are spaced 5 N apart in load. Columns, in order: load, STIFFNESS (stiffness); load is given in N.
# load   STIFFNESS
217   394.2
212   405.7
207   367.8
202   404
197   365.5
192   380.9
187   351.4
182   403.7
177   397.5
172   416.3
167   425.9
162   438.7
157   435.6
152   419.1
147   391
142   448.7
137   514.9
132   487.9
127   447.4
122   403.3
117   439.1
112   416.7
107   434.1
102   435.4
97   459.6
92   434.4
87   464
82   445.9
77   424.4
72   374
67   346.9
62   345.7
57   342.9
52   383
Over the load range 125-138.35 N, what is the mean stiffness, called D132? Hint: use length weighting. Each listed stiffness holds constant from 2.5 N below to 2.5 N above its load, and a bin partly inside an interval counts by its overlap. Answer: 482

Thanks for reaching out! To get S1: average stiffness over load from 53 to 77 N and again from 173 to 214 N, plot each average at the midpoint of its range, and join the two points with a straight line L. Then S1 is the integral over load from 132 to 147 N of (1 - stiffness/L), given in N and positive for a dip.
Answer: -3.7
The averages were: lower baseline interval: 362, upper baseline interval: 385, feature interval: 468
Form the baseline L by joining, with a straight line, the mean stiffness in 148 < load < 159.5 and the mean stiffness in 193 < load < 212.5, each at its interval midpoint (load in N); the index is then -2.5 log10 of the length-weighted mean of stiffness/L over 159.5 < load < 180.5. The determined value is -0.02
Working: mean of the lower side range 423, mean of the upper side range 383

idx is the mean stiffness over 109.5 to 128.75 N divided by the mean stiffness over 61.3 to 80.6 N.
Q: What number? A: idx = 1.12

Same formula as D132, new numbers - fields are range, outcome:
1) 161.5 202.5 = 396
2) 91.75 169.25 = 440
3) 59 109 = 416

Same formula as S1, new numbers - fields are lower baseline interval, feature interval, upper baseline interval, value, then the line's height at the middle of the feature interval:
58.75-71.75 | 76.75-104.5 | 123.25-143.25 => -3.5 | 396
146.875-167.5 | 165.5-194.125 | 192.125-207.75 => 0.5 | 402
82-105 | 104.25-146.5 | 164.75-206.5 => -1.8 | 428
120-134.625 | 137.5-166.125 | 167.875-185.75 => -0.4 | 426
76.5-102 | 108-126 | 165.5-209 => 0.3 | 430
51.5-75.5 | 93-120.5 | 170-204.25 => -4.9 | 369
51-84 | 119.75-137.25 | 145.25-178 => -2.3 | 405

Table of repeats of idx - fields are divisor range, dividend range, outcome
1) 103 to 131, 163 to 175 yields 0.98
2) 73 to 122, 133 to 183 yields 0.99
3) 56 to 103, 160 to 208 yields 0.97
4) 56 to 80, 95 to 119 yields 1.18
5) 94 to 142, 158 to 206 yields 0.89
